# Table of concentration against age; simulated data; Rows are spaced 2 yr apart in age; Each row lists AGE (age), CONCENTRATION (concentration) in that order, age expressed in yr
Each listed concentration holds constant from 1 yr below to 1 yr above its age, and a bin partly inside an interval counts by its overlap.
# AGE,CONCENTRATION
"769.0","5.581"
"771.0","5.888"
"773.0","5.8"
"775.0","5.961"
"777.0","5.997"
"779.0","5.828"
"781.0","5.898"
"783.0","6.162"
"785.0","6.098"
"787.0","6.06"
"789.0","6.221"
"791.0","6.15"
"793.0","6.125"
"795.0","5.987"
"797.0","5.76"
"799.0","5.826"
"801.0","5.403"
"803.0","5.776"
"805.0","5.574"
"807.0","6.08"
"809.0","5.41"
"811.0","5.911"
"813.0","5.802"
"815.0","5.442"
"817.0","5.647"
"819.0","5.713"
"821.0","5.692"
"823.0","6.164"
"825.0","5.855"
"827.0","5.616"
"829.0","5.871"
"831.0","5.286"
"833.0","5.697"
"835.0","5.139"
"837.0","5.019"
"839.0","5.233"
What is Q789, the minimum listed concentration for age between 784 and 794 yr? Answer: 6.06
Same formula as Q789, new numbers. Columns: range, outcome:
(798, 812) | 5.403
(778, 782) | 5.828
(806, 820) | 5.41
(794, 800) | 5.76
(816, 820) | 5.647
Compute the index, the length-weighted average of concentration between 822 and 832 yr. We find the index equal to 5.76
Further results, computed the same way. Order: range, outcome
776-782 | 5.91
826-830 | 5.74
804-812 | 5.74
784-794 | 6.13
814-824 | 5.73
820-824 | 5.93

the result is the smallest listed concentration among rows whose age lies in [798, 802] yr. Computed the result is 5.403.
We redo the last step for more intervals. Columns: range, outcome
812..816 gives 5.442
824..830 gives 5.616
